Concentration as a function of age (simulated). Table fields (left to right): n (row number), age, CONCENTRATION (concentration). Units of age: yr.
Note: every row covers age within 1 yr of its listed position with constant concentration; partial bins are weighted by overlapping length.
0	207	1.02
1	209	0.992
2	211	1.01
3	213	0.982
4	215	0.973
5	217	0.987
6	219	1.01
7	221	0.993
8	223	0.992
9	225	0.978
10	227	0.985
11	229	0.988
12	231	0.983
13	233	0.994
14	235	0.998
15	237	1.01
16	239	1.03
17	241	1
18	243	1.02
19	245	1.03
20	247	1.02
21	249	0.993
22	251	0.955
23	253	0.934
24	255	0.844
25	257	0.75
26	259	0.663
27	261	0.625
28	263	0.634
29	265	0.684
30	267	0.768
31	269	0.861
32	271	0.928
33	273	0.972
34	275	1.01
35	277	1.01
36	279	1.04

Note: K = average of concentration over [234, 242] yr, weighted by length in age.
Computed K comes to 1.01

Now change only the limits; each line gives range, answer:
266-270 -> 0.815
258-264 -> 0.641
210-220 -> 0.992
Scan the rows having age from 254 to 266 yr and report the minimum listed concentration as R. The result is 0.625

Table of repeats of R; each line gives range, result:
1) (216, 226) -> 0.978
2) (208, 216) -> 0.973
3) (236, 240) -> 1.01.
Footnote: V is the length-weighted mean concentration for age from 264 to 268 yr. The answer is 0.726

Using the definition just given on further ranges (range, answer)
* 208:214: 0.995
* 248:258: 0.895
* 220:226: 0.988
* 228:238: 0.995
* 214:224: 0.991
